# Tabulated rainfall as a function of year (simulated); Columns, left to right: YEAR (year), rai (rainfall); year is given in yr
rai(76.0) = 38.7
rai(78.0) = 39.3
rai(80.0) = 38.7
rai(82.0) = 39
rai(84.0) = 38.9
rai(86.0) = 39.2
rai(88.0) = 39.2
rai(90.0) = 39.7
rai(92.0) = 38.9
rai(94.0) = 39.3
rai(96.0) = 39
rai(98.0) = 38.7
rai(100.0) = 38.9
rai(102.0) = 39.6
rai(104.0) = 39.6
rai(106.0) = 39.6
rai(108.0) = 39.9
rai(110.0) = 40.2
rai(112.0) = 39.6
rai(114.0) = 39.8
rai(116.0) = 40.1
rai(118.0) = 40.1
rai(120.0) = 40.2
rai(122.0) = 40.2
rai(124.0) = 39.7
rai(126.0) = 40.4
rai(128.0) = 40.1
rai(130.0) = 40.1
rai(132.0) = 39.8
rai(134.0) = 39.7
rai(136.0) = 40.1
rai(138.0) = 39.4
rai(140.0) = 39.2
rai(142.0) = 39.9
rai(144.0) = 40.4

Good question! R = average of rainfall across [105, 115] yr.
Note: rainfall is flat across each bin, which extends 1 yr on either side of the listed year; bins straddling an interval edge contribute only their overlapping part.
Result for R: 39.8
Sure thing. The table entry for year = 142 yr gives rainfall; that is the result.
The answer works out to 39.9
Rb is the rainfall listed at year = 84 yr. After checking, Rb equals 38.9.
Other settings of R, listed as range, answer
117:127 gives 40.1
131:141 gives 39.6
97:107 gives 39.3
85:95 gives 39.3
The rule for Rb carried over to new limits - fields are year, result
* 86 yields 39.2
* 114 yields 39.8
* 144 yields 40.4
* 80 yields 38.7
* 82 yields 39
